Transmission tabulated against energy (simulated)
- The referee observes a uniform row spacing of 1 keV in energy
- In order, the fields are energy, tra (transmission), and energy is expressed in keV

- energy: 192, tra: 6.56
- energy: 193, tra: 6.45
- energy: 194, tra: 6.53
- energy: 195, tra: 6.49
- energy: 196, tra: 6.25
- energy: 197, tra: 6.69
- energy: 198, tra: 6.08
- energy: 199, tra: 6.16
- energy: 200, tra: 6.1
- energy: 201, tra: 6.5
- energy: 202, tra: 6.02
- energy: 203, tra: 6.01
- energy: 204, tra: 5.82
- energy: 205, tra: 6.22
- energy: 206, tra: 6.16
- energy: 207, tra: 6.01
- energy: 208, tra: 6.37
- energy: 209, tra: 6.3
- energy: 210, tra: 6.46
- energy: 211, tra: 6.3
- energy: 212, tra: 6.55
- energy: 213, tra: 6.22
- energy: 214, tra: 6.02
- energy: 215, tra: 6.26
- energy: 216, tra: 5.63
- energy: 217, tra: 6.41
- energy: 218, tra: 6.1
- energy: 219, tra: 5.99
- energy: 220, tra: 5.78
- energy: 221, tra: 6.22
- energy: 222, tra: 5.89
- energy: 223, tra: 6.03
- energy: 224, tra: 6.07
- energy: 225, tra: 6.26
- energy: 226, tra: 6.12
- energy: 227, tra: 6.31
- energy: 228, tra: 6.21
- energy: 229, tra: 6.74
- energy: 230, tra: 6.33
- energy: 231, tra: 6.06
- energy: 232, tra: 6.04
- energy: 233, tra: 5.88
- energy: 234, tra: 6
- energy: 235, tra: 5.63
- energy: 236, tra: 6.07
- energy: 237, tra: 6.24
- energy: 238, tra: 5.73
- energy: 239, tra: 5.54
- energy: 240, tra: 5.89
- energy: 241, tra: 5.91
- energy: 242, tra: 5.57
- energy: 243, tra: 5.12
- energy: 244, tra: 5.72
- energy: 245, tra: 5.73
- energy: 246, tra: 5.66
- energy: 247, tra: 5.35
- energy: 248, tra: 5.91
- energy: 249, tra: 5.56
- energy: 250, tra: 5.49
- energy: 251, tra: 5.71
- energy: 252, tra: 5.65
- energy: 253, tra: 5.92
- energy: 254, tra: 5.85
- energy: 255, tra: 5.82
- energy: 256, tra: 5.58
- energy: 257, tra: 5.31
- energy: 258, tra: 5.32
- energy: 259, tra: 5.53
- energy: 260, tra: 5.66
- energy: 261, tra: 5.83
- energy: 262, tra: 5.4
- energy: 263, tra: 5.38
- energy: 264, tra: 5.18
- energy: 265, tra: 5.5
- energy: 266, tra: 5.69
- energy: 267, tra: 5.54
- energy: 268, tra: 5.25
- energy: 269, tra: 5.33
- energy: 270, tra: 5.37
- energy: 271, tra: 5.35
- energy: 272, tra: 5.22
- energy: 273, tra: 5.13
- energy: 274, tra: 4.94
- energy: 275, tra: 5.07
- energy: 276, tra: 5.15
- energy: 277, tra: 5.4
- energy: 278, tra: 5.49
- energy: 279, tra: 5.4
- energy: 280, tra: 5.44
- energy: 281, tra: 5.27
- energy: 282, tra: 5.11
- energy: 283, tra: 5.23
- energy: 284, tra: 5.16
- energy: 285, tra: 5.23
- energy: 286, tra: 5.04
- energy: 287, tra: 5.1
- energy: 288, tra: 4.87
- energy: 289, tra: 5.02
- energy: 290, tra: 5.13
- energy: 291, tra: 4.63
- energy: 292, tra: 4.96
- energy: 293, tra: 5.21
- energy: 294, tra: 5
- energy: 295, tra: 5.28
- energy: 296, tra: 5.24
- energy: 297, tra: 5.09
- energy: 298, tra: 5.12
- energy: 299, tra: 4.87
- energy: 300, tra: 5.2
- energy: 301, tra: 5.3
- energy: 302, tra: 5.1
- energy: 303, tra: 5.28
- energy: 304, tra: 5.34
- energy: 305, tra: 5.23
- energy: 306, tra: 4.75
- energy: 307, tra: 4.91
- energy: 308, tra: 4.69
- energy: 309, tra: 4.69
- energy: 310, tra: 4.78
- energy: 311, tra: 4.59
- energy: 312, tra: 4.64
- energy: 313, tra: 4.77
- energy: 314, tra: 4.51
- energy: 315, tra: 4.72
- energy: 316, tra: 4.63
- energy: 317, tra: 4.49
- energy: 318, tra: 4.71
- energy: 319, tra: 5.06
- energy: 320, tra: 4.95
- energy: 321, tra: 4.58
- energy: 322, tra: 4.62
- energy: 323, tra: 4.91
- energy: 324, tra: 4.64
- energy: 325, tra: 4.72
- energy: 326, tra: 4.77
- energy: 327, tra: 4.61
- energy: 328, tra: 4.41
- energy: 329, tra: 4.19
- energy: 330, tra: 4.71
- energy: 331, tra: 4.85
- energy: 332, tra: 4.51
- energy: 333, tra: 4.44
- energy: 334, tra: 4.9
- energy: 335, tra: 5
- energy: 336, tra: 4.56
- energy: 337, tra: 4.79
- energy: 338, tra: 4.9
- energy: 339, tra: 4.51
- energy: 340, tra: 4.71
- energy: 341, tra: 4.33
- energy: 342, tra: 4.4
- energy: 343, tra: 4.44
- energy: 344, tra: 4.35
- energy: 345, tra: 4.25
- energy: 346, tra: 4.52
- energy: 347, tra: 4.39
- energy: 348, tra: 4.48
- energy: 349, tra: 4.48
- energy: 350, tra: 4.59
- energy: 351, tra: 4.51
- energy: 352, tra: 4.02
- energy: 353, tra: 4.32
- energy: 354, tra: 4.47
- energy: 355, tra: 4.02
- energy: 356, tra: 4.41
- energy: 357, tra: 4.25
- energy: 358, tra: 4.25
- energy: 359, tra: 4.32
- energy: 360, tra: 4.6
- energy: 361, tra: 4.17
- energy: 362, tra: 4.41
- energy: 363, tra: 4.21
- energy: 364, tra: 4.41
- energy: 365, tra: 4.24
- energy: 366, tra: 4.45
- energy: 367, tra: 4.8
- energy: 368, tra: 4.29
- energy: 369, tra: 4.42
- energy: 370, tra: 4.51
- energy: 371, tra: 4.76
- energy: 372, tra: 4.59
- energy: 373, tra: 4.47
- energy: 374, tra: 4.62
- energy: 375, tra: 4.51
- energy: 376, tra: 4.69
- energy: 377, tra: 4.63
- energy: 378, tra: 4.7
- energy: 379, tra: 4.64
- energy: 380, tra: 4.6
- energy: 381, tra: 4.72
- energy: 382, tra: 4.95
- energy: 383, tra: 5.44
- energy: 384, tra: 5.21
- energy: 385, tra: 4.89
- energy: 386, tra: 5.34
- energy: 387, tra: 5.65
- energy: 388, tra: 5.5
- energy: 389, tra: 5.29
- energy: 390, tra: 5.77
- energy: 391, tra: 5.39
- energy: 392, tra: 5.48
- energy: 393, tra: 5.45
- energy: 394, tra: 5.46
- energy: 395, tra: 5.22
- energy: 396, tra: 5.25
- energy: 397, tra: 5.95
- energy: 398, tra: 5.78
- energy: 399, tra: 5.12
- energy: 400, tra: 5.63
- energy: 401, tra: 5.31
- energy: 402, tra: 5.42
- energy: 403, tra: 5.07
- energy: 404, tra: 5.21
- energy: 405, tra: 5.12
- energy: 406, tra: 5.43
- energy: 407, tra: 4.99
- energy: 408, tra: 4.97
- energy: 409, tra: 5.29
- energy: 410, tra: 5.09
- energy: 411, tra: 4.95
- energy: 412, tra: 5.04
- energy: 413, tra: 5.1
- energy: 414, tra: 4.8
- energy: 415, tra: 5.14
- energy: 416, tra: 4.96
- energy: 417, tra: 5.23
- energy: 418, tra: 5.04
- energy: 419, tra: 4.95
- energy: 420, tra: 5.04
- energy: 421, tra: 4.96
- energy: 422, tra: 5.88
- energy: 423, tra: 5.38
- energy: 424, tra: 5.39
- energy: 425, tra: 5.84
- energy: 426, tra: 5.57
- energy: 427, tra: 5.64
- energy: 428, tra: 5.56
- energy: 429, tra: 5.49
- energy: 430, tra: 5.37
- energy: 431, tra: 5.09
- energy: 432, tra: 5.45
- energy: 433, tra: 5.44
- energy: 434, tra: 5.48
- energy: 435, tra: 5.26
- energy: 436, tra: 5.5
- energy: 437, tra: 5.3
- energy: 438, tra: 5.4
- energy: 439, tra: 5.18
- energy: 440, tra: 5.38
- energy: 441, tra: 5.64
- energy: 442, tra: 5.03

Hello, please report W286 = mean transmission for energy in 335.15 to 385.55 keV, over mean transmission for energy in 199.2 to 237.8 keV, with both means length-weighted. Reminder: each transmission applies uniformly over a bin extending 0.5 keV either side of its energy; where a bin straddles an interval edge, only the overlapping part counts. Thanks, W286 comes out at 0.74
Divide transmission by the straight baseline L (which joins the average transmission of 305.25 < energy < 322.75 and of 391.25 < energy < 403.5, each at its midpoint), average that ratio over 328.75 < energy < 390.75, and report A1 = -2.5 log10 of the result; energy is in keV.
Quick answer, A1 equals 0.11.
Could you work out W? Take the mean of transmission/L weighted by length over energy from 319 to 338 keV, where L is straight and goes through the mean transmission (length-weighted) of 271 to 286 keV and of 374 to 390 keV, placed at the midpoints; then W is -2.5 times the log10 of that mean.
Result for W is 0.094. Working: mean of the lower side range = 5.23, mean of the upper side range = 5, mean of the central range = 4.69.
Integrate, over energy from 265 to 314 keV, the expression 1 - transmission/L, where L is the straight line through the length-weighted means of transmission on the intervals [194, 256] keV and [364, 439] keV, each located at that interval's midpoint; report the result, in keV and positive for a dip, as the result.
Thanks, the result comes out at 5.02 keV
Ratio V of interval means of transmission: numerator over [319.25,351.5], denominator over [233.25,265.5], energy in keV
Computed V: 0.81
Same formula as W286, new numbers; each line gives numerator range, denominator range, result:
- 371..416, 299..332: 1.07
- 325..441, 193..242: 0.80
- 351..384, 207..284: 0.78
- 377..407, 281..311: 1.04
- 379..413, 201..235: 0.86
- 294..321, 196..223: 0.80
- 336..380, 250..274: 0.81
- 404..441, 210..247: 0.88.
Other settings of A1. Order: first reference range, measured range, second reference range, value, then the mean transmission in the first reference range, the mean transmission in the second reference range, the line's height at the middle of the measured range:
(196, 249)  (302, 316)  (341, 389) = 0.07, 6.04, 4.58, 5.15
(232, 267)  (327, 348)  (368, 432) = 0.18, 5.66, 5.15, 5.36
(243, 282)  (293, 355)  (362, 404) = 0.11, 5.47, 4.99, 5.22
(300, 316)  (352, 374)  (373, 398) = 0.15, 4.89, 5.14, 5.07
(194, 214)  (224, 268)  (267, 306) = -0.01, 6.25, 5.17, 5.7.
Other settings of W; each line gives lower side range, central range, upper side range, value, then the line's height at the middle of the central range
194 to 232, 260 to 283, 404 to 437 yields 0.114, 5.93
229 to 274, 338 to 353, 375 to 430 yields 0.209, 5.38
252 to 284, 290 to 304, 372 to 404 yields 0.050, 5.35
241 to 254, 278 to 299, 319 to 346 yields 0.004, 5.15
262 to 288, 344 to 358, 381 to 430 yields 0.210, 5.29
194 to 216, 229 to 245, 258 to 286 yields -0.013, 5.8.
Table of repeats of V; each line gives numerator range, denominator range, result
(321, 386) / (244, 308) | 0.86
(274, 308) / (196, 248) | 0.85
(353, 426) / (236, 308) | 0.93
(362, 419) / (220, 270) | 0.87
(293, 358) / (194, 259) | 0.78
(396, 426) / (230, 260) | 0.92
